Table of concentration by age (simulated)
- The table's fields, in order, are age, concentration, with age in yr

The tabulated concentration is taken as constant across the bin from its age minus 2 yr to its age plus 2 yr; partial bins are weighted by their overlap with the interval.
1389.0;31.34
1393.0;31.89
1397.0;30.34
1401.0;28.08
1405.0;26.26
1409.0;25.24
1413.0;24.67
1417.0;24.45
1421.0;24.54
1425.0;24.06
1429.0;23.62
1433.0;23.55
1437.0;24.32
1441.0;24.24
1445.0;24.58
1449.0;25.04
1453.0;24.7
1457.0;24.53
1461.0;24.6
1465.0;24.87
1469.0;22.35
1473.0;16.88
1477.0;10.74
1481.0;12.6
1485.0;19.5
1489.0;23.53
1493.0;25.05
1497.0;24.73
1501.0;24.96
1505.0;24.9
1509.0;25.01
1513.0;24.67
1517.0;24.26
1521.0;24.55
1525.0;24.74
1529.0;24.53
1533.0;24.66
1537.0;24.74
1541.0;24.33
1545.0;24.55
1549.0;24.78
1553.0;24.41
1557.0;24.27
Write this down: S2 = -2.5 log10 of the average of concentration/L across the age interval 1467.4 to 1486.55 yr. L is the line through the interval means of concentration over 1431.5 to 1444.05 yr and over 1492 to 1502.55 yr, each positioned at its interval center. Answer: 0.45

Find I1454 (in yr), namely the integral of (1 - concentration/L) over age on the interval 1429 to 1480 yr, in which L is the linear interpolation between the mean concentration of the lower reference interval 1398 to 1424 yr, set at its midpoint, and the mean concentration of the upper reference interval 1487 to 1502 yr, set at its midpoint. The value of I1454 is 5.5 yr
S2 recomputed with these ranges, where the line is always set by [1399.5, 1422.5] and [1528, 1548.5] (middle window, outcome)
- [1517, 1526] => 0.007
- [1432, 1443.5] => 0.053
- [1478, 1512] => 0.121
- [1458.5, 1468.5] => 0.033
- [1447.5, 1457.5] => 0.019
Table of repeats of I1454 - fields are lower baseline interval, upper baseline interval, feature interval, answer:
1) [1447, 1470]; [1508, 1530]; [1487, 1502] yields 0.0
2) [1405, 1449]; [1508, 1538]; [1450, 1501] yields 6.5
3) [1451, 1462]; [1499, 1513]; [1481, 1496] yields 2.0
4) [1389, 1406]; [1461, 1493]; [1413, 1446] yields 1.6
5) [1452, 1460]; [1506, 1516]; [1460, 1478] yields 3.3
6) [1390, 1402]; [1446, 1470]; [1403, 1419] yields 2.1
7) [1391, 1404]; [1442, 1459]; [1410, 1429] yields 2.3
